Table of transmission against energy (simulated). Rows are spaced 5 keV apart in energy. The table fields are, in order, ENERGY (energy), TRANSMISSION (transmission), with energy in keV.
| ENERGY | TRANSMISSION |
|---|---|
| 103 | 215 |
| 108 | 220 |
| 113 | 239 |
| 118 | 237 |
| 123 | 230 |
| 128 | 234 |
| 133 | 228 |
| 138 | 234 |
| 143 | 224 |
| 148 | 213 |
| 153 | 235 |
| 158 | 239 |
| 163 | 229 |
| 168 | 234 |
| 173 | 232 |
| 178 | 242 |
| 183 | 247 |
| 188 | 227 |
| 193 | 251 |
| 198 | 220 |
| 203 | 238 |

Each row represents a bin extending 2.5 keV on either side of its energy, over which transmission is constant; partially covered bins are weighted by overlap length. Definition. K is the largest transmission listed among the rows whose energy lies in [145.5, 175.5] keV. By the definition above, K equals 239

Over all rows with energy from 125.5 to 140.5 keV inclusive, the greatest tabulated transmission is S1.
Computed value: 234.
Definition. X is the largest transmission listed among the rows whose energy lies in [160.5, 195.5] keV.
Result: 251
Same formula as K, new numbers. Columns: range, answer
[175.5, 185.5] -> 247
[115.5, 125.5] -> 237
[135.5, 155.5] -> 235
